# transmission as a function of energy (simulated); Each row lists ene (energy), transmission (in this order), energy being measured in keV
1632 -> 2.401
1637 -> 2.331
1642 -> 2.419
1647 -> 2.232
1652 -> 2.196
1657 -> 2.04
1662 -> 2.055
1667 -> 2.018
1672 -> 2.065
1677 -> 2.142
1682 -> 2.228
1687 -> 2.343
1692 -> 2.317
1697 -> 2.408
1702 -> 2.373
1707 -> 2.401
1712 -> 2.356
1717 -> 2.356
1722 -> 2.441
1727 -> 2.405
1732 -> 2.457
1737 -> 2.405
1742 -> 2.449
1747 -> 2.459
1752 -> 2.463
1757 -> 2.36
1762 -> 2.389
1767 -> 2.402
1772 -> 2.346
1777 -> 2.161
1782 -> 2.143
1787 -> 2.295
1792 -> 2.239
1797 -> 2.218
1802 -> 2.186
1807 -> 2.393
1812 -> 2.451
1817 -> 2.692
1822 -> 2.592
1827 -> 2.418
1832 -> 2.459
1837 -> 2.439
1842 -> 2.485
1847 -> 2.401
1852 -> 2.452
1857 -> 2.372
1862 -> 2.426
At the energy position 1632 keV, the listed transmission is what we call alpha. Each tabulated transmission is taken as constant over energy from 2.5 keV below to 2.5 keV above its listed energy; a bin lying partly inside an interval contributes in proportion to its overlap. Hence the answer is 2.401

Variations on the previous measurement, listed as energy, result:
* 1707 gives 2.401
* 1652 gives 2.196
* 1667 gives 2.018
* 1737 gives 2.405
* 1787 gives 2.295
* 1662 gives 2.055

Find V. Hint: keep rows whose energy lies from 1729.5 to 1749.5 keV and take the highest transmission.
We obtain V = 2.459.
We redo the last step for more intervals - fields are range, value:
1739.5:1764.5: 2.463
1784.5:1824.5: 2.692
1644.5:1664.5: 2.232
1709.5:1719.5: 2.356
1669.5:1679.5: 2.142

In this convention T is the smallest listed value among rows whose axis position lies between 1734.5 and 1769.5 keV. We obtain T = 2.36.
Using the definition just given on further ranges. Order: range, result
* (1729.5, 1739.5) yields 2.405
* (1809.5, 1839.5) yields 2.418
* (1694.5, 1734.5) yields 2.356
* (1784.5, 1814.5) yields 2.186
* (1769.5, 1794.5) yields 2.143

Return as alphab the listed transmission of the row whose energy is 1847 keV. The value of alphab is 2.401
